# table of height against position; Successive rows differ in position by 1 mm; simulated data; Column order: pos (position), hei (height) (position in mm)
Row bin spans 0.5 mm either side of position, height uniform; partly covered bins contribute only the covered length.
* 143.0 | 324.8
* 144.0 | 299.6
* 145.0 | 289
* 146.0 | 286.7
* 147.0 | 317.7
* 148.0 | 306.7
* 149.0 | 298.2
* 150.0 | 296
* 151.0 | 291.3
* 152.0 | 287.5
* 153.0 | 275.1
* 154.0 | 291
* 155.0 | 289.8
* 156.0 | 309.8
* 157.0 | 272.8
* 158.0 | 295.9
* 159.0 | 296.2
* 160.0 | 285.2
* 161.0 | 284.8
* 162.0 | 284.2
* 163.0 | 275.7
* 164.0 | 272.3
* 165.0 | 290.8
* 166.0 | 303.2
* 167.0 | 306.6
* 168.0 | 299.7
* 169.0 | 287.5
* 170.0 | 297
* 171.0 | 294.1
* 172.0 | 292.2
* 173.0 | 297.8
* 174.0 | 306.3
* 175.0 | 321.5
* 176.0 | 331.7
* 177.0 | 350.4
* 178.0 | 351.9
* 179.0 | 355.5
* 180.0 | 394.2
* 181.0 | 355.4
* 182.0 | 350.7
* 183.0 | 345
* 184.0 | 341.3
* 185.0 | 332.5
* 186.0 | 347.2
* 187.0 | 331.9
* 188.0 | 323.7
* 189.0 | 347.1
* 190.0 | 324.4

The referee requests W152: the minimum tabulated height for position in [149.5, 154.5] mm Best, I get 275.1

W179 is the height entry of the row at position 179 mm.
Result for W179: 355.5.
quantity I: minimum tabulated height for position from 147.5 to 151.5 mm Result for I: 291.3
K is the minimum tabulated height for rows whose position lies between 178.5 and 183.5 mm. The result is 345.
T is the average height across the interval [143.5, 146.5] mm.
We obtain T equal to 292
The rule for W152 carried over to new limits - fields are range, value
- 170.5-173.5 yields 292.2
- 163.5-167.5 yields 272.3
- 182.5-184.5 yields 341.3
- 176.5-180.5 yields 350.4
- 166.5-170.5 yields 287.5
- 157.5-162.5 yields 284.2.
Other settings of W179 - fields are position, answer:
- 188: 323.7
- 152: 287.5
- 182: 350.7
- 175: 321.5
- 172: 292.2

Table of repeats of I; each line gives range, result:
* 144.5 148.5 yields 286.7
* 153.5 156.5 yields 289.8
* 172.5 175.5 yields 297.8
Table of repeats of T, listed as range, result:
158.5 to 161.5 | 289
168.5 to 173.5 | 294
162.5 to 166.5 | 286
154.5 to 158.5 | 292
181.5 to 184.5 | 346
